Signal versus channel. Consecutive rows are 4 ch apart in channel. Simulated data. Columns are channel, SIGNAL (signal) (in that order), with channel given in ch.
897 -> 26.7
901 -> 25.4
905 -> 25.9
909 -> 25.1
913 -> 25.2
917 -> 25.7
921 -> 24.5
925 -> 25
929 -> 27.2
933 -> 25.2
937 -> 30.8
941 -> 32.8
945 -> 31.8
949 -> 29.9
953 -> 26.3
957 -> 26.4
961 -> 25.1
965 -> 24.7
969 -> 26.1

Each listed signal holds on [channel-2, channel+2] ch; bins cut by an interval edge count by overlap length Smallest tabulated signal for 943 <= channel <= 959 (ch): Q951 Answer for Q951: 26.3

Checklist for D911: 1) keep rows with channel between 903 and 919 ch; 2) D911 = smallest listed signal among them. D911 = 25.1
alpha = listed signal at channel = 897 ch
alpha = 26.7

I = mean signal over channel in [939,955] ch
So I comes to 30.2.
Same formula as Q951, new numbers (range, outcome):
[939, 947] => 31.8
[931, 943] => 25.2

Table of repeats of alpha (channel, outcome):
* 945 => 31.8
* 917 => 25.7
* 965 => 24.7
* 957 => 26.4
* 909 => 25.1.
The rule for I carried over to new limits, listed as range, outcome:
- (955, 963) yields 25.8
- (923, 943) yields 28.2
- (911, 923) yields 25.1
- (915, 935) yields 25.5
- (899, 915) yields 25.4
